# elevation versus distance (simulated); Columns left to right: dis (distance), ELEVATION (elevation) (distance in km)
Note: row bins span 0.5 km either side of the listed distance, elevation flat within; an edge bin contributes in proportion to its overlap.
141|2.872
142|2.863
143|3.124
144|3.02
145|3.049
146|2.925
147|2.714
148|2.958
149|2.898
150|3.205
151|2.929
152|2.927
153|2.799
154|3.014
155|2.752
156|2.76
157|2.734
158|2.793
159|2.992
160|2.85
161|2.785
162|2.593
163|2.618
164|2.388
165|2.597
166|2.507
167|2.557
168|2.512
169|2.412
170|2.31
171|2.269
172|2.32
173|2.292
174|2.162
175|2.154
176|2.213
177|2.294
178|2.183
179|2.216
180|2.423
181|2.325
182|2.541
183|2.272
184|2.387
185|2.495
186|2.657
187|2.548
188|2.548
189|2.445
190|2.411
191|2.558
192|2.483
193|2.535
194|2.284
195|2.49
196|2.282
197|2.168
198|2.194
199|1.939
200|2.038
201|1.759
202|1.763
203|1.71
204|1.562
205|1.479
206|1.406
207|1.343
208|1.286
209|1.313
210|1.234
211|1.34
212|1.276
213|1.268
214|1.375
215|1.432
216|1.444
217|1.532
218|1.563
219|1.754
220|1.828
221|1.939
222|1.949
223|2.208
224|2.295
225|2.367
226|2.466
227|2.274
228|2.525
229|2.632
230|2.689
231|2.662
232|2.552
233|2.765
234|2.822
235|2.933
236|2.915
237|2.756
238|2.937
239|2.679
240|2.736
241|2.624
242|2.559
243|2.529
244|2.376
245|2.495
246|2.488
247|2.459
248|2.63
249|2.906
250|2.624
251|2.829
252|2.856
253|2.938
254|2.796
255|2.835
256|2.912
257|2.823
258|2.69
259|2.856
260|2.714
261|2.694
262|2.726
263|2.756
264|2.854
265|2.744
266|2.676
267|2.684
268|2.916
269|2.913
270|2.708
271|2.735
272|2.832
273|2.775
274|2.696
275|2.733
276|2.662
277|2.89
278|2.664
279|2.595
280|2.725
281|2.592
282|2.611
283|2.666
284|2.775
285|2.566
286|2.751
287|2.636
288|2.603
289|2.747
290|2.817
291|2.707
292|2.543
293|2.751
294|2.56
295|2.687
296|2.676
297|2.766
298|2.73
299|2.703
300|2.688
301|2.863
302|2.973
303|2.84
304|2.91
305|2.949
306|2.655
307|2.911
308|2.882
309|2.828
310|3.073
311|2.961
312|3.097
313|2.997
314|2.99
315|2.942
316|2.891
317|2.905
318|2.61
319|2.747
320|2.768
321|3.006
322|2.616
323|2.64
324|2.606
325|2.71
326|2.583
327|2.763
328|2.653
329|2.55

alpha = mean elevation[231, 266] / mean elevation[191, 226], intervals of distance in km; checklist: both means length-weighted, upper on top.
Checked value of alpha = 1.5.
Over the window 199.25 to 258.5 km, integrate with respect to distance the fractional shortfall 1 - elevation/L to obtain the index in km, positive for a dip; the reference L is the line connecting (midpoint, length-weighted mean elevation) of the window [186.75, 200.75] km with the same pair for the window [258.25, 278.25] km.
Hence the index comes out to 7.7 km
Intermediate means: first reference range 2.34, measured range 2.22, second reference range 2.76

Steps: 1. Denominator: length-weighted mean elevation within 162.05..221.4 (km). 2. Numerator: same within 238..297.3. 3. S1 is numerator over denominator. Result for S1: 1.31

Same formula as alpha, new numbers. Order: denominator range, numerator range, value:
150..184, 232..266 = 1.08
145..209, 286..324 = 1.17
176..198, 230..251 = 1.12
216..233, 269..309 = 1.25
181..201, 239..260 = 1.14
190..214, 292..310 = 1.53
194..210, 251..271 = 1.57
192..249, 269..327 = 1.30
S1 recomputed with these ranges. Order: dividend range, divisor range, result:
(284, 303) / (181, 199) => 1.13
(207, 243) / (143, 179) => 0.81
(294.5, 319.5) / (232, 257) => 1.05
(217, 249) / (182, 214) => 1.24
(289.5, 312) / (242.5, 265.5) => 1.03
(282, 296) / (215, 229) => 1.33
